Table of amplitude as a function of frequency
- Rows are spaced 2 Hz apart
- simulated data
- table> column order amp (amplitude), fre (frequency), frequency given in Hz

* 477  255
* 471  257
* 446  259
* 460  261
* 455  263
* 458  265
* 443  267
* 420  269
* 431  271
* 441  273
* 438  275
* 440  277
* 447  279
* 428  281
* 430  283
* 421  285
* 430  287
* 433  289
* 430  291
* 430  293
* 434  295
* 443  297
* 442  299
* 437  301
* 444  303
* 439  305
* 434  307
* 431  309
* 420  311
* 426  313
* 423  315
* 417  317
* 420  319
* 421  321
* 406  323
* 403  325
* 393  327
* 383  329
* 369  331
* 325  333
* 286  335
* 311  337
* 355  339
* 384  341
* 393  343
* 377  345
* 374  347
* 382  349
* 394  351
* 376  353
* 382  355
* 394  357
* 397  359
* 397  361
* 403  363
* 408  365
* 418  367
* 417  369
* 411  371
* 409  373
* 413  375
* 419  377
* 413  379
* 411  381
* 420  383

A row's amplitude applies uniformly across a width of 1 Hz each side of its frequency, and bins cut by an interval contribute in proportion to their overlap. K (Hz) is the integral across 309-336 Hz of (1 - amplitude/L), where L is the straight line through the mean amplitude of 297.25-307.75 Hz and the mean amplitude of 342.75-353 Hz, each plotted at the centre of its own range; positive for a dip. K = 1.4 Hz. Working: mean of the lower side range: 440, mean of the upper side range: 383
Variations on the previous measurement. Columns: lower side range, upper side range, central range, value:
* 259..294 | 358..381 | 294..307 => -0.27 Hz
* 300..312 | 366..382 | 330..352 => 3.35 Hz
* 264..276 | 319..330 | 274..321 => -1.27 Hz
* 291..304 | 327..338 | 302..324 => -1.76 Hz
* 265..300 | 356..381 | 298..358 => 3.76 Hz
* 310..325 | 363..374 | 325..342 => 2.54 Hz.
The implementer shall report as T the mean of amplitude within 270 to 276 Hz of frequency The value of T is 437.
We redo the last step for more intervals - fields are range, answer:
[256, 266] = 458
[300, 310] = 437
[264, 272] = 438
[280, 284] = 429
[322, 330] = 396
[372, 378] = 414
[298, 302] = 440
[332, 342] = 332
